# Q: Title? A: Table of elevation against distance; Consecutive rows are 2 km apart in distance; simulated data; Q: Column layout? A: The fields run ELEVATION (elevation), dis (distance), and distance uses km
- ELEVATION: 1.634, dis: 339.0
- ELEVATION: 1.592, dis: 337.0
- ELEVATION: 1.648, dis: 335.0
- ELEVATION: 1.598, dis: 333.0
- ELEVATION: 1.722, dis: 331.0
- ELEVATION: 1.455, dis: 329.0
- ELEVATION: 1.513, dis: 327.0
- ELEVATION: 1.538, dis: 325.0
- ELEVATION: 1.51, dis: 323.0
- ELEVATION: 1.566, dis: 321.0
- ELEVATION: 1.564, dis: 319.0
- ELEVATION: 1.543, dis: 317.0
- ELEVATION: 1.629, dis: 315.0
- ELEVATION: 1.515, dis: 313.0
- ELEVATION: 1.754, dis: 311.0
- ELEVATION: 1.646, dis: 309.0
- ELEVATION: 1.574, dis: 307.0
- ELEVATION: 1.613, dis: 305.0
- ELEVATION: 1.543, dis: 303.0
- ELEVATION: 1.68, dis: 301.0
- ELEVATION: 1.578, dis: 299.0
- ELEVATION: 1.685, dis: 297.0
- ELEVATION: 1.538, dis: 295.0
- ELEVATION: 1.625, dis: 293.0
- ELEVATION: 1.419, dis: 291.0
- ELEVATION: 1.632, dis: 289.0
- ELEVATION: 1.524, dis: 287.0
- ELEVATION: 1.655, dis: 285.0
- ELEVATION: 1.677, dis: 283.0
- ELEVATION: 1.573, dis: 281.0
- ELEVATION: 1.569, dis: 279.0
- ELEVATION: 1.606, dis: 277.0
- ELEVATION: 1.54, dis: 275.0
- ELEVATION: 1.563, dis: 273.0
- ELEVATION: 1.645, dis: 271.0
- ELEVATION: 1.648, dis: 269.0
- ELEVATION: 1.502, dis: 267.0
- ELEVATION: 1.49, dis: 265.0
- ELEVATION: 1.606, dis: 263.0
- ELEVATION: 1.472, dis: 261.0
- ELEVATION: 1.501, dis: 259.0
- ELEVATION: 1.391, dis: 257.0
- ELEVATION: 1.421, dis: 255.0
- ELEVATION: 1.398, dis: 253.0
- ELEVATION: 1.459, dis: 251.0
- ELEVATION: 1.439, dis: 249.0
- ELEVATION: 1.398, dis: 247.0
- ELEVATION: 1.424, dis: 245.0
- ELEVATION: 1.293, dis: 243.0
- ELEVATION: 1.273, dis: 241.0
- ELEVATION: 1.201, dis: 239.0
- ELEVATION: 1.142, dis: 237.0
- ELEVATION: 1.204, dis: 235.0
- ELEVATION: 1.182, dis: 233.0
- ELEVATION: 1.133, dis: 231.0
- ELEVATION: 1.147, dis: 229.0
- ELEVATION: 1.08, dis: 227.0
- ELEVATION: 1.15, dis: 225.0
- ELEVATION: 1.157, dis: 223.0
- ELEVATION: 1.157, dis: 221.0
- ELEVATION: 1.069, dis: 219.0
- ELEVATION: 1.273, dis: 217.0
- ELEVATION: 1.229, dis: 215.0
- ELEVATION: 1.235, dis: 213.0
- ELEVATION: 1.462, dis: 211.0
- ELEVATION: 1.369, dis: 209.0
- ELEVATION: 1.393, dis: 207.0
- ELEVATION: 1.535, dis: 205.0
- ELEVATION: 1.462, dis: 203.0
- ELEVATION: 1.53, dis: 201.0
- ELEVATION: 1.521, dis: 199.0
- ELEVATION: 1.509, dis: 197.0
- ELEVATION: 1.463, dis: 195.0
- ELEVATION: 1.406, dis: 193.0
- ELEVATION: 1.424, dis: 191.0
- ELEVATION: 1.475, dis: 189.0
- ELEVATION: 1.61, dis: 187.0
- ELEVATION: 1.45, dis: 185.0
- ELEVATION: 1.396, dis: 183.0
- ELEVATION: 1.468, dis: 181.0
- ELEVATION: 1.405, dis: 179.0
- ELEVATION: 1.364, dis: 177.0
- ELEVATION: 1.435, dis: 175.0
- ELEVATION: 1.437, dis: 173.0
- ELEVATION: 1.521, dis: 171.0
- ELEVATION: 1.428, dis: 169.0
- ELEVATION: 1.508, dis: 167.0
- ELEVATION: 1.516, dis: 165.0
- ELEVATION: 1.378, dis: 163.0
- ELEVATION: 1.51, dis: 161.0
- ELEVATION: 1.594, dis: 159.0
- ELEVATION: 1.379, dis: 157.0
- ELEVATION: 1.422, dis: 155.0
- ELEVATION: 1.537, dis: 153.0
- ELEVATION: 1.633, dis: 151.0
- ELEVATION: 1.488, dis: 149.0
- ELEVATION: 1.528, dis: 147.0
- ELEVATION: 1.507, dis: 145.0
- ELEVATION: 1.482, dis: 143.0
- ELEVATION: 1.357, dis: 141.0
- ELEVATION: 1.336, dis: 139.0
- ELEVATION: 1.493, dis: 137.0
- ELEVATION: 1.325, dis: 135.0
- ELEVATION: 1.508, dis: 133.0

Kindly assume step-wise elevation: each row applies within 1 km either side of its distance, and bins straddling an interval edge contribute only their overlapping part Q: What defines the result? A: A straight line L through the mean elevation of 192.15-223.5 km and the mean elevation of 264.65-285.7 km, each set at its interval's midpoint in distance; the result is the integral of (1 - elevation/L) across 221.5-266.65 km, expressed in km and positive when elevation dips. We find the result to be 5.2 km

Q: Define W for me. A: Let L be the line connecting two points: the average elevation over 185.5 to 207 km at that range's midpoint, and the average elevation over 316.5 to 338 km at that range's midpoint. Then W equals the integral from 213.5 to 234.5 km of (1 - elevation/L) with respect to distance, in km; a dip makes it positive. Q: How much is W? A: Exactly 4.8 km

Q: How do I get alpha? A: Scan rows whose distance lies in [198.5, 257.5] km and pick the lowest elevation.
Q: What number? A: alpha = 1.069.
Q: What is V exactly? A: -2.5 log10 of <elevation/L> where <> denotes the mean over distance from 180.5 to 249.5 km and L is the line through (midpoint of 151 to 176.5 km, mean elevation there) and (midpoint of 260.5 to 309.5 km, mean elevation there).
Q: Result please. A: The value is 0.14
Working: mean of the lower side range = 1.48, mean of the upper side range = 1.58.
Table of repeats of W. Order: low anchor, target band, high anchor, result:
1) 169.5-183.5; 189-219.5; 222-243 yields -2.2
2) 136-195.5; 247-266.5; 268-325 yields 1.2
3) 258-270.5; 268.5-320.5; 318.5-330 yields -2.2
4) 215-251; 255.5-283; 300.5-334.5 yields -3.4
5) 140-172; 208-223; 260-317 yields 2.8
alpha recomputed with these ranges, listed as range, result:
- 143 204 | 1.364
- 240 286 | 1.273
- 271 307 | 1.419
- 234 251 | 1.142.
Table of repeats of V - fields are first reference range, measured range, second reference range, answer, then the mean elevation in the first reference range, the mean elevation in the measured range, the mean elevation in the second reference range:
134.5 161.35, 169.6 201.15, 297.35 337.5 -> 0.03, 1.47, 1.46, 1.59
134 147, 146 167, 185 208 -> -0.04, 1.43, 1.5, 1.48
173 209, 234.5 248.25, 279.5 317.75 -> 0.19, 1.46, 1.28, 1.6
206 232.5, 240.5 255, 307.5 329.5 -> -0.06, 1.22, 1.39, 1.57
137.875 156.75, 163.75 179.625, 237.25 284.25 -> 0.02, 1.47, 1.45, 1.48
